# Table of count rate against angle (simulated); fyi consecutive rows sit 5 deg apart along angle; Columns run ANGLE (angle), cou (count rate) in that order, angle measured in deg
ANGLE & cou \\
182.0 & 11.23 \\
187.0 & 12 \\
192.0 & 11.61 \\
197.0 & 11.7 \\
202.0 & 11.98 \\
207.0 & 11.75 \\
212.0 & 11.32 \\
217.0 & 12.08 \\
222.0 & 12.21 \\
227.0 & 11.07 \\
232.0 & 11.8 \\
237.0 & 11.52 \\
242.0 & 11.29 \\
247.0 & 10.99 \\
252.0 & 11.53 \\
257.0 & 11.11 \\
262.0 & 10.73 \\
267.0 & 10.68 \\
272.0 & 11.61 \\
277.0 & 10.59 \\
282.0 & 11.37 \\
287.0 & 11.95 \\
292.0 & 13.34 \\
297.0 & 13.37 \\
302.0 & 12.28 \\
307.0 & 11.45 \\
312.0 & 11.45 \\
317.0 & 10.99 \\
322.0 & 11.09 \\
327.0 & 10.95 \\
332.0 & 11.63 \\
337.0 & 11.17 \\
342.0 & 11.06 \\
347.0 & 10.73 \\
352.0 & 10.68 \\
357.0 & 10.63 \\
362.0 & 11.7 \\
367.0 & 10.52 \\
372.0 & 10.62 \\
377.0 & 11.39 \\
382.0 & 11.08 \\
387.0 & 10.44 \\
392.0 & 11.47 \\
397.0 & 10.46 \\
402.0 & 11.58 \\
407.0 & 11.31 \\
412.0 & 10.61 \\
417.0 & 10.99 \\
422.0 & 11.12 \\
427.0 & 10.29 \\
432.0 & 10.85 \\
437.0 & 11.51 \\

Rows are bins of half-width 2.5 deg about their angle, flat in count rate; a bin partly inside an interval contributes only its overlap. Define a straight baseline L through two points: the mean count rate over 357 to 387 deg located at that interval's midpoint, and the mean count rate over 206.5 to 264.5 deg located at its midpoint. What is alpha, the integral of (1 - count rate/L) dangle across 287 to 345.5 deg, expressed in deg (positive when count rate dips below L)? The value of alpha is -2.8 deg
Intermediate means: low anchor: 11.4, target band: 11.7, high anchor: 11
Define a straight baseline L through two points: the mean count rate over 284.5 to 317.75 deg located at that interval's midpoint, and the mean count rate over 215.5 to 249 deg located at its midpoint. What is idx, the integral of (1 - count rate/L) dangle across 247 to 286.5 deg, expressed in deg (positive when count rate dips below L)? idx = 2.47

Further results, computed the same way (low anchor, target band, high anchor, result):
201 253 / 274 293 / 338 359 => -0.8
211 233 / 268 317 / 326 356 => -2.4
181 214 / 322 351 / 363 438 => 0.3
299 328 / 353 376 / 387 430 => 0.6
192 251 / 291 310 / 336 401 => -2.2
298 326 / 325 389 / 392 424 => 1.9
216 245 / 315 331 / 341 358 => -0.2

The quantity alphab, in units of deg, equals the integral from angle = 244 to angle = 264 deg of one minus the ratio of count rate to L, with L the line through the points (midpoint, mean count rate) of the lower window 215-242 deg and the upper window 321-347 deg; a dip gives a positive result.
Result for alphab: 0.8 deg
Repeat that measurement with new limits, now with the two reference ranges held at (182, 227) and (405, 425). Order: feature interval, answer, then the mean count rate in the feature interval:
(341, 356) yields 0.6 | 10.8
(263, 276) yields 0.5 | 11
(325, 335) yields 0.0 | 11.3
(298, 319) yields -0.6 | 11.7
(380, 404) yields 0.2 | 11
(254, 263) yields 0.4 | 11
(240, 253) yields 0.4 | 11.2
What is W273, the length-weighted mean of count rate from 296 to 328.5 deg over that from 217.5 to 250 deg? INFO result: 1.01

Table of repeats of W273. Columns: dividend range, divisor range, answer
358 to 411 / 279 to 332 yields 0.93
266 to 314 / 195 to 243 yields 1.01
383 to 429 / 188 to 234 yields 0.93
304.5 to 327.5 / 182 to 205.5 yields 0.95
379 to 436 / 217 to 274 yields 0.96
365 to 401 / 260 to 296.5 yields 0.94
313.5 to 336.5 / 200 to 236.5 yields 0.95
